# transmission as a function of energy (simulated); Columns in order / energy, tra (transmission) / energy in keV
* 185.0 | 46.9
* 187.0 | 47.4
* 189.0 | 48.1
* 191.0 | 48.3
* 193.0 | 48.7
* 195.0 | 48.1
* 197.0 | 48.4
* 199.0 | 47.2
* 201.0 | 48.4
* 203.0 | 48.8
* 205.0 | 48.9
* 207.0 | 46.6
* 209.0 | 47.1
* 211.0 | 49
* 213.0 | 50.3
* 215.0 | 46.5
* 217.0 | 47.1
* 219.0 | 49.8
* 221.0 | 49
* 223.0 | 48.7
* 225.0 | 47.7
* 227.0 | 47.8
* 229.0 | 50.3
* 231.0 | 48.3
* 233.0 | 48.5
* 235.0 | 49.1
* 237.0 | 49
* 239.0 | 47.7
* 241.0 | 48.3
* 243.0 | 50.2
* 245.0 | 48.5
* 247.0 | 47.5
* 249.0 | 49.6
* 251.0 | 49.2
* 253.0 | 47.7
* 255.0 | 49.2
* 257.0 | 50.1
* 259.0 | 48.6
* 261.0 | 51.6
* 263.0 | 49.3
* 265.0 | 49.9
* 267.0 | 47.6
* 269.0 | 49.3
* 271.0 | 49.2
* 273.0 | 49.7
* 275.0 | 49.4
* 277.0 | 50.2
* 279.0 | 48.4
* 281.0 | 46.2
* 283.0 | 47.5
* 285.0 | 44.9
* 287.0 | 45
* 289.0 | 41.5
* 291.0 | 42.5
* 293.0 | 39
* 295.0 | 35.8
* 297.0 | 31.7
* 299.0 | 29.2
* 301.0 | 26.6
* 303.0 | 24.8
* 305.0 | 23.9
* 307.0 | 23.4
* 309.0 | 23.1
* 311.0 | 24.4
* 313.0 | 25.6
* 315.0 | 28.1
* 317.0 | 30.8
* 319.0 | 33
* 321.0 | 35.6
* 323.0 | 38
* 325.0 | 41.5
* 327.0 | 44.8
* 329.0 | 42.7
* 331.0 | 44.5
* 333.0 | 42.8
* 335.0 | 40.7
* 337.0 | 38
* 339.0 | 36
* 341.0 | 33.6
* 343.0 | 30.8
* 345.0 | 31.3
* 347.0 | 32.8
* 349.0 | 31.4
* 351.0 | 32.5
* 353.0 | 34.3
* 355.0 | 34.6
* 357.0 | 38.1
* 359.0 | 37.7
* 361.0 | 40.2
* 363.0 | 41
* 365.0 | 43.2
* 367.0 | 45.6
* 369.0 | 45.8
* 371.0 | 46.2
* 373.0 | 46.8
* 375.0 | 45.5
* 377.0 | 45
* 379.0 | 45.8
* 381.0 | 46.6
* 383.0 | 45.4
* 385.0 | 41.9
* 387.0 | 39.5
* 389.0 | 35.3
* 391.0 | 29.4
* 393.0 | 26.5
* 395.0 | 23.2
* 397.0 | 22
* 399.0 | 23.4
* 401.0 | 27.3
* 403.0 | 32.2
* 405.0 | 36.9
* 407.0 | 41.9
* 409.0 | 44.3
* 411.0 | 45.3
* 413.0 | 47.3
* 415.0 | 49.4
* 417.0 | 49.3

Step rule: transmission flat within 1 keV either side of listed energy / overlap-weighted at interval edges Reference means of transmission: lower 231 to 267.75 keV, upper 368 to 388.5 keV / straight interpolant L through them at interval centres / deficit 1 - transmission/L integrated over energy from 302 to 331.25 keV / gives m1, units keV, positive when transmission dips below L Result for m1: 9.2 keV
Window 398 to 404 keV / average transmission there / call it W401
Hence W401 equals 27.6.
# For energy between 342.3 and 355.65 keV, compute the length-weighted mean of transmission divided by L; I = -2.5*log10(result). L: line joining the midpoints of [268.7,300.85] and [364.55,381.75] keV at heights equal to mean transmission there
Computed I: 0.35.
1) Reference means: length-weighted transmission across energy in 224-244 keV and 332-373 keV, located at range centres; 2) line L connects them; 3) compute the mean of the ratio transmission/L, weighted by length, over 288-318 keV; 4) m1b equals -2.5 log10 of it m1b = 0.38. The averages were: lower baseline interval 48.7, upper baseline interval 38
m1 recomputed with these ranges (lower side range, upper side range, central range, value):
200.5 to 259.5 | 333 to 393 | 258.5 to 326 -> 8.3 keV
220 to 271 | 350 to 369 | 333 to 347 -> 1.8 keV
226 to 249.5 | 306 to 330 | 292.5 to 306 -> 2.5 keV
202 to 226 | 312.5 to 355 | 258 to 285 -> -4.2 keV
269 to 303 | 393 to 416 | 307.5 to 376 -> 3.0 keV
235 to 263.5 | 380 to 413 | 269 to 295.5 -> 0.2 keV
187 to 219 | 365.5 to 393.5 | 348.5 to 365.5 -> 2.3 keV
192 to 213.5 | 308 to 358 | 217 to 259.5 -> -4.0 keV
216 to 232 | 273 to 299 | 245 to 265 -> -1.4 keV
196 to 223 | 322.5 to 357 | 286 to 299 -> 0.9 keV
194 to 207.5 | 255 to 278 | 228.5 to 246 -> 0.0 keV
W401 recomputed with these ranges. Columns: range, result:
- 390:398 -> 25.3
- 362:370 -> 43.9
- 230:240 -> 48.5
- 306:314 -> 24.1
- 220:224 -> 48.9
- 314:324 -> 33.1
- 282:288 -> 45.8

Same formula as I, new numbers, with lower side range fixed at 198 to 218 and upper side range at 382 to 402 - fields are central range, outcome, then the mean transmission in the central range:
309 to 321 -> 0.319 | 28.5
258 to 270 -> -0.152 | 49.4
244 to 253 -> -0.100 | 48.6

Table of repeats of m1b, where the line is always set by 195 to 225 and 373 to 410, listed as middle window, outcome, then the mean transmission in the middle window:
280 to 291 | -0.03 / 44.8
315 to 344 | 0.08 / 37.7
